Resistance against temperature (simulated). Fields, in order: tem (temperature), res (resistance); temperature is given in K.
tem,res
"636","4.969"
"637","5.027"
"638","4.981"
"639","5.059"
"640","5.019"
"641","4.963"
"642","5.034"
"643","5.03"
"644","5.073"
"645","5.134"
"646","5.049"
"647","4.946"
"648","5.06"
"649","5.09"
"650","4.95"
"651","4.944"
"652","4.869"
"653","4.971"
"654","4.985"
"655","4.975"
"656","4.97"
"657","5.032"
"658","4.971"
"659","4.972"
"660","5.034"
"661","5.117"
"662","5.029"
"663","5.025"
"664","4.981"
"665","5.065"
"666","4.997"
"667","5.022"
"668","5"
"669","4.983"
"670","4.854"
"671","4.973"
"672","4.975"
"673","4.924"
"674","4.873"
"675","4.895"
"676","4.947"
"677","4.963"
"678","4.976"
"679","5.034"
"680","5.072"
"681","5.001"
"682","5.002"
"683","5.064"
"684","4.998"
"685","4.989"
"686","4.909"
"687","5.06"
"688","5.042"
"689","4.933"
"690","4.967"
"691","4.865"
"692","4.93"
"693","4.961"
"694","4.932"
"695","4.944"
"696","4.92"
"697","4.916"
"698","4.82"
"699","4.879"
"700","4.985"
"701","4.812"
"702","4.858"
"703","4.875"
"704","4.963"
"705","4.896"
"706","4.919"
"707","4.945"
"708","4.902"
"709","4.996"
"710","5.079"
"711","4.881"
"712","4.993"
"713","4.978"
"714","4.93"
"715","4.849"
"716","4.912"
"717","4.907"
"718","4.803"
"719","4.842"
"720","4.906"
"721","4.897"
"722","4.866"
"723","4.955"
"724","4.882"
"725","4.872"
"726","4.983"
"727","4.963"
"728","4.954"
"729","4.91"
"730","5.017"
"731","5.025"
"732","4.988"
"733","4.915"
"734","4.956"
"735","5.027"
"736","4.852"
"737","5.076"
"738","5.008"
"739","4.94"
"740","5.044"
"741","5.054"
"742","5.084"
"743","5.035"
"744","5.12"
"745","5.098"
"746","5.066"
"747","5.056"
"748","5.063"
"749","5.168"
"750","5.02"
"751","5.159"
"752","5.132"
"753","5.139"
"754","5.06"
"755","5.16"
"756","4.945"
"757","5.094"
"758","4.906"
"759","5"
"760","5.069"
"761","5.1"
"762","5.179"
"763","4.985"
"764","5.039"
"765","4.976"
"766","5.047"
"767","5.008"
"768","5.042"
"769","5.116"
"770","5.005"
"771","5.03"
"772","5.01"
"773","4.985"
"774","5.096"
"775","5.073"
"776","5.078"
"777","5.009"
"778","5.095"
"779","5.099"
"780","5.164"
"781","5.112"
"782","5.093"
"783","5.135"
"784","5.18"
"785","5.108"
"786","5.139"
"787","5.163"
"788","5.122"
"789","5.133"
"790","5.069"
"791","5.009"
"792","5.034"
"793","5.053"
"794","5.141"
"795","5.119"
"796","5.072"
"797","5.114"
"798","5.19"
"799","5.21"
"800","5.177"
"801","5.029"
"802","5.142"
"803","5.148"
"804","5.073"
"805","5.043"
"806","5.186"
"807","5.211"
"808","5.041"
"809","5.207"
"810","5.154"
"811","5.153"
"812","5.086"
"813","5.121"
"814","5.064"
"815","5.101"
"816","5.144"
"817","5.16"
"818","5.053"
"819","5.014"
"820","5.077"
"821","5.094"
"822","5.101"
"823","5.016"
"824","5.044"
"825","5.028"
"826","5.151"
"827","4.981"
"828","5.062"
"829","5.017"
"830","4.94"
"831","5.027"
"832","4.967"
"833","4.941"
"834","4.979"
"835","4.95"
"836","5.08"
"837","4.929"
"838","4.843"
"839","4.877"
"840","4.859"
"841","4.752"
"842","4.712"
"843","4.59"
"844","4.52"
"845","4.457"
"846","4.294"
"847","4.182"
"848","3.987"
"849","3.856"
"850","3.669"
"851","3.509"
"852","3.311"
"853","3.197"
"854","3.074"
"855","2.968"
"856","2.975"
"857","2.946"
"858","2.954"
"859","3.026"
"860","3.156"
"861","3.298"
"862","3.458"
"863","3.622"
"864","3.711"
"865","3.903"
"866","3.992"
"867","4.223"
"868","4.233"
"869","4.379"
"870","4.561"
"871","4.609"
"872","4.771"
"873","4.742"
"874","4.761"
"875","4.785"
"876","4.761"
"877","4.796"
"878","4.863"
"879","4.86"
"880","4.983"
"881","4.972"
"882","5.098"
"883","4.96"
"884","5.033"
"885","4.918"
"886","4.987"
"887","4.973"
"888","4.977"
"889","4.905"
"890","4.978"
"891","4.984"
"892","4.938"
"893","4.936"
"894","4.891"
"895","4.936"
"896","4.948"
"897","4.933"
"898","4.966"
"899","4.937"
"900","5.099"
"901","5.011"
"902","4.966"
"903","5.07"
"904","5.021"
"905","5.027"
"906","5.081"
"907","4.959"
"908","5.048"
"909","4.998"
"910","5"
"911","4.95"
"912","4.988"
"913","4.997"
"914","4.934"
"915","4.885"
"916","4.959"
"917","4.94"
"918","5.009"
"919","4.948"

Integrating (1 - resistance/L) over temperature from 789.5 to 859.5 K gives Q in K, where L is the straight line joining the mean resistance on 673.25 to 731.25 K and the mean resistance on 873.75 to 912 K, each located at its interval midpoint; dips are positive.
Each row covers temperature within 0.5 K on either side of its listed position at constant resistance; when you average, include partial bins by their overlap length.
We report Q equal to 3.49 K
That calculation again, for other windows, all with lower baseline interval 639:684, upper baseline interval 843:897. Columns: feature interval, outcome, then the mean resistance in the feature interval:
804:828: -3.3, 5.1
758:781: -2.1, 5.05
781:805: -3.0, 5.11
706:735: -0.8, 4.93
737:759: -1.7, 5.06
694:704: -0.1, 4.9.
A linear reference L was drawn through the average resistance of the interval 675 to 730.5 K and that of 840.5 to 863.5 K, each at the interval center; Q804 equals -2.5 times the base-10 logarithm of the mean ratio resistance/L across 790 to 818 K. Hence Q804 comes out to -0.25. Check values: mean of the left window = 4.94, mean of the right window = 3.67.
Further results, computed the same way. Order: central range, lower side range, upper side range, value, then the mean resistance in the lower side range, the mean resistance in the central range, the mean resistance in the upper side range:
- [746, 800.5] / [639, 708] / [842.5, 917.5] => -0.077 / 4.97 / 5.08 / 4.48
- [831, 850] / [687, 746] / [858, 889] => -0.023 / 4.95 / 4.64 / 4.43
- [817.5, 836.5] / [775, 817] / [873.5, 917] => 0.008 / 5.12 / 5.03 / 4.95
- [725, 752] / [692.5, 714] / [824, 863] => -0.060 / 4.93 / 5.02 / 4.23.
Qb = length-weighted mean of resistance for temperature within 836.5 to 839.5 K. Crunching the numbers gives 4.88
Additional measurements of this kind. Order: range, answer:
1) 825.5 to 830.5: 5.03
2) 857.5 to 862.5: 3.18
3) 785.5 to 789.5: 5.14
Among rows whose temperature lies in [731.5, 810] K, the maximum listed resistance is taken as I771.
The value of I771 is 5.211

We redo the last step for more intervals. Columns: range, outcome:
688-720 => 5.079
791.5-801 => 5.21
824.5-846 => 5.151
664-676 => 5.065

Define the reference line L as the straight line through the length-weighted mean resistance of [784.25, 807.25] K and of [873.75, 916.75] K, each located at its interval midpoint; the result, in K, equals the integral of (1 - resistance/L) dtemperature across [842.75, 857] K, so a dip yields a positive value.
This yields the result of 3.73 K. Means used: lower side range 5.12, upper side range 4.96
